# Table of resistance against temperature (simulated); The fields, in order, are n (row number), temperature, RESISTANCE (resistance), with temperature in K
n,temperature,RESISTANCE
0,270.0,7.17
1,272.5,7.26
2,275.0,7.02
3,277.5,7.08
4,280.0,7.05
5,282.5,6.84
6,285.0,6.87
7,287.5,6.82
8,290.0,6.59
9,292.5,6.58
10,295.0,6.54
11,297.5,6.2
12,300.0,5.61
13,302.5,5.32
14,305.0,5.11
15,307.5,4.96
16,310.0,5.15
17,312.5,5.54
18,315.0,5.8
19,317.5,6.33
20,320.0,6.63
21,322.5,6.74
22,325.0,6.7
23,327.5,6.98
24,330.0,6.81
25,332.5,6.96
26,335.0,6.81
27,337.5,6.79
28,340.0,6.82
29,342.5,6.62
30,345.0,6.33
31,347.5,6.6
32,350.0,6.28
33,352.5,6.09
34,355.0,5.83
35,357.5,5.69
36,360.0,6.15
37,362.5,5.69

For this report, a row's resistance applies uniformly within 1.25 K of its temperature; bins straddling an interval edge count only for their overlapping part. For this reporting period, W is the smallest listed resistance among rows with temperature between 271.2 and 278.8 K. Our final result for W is 7.02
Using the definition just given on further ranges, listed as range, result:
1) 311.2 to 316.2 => 5.54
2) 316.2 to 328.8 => 6.33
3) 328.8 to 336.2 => 6.81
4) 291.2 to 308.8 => 4.96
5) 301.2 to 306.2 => 5.11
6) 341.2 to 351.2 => 6.28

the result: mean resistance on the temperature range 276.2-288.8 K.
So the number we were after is 6.93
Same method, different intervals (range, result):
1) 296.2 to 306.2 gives 5.57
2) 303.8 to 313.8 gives 5.19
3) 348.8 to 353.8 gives 6.18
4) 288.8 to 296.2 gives 6.57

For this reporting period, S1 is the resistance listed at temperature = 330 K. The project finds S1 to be 6.81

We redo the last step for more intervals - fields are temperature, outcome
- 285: 6.87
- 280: 7.05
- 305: 5.11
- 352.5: 6.09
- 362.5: 5.69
